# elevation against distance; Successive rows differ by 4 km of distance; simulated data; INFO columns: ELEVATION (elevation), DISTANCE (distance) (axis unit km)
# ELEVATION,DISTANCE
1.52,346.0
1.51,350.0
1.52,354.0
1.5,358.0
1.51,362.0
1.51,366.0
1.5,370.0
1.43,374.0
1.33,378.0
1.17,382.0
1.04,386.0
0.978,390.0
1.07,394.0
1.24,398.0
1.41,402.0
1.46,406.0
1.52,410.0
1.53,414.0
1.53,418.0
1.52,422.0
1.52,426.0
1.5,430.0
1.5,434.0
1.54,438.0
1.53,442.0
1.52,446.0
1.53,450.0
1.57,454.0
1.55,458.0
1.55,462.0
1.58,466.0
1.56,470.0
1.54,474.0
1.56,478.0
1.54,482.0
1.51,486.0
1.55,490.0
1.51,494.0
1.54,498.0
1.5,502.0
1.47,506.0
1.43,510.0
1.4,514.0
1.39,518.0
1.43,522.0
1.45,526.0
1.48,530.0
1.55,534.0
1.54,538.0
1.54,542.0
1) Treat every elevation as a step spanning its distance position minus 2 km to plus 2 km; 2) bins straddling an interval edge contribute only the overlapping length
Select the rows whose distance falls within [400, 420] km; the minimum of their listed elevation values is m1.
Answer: 1.41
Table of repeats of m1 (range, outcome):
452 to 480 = 1.54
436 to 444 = 1.53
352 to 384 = 1.17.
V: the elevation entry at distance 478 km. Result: 1.56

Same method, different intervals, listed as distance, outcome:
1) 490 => 1.55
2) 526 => 1.45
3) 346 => 1.52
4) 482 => 1.54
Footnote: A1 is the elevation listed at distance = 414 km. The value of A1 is 1.53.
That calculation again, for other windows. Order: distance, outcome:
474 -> 1.54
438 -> 1.54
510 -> 1.43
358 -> 1.5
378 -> 1.33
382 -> 1.17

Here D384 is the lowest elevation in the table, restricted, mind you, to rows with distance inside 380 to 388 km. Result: 1.04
